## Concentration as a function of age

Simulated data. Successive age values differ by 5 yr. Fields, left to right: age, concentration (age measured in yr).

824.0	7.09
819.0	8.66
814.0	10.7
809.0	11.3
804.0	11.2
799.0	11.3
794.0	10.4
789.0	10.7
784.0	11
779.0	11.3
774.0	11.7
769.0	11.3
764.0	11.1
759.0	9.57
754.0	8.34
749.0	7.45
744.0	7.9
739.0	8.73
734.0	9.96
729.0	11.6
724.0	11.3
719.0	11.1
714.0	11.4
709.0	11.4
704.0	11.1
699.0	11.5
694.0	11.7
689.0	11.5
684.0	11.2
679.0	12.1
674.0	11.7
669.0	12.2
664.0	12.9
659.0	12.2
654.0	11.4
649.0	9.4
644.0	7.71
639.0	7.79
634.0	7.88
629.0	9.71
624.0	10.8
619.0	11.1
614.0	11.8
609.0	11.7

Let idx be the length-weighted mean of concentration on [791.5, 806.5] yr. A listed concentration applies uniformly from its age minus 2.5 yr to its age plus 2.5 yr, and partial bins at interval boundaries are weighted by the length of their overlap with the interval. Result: 11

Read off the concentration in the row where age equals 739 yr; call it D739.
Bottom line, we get 8.73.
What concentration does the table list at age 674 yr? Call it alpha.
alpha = 11.7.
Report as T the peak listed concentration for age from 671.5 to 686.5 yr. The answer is 12.1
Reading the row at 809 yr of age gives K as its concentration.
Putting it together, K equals 11.3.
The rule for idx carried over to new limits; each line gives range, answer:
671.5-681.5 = 11.9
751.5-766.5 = 9.67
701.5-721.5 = 11.2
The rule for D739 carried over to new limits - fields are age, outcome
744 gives 7.9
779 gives 11.3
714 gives 11.4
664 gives 12.9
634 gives 7.88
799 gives 11.3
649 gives 9.4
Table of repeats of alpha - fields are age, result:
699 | 11.5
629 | 9.71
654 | 11.4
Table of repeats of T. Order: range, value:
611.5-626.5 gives 11.8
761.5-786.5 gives 11.7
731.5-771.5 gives 11.3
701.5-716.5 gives 11.4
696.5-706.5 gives 11.5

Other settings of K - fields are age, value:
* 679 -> 12.1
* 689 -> 11.5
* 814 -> 10.7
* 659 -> 12.2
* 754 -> 8.34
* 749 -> 7.45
